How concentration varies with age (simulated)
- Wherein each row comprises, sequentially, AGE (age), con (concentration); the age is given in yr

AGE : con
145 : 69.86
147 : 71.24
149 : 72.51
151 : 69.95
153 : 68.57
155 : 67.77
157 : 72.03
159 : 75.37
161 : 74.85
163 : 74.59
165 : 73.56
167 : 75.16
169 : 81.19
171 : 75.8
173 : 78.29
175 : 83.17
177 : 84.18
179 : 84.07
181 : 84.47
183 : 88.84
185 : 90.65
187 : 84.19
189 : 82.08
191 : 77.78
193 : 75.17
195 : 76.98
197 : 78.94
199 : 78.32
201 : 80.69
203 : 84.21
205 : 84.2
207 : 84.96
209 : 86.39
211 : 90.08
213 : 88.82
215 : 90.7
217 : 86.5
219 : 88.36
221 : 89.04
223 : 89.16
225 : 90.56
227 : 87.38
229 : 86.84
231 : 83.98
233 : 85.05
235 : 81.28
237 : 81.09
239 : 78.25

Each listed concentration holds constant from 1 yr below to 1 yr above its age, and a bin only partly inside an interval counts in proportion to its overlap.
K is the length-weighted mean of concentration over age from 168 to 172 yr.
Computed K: 78.5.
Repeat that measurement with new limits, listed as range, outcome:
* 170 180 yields 81.1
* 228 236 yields 84.3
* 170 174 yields 77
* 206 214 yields 87.6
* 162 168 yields 74.4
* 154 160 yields 71.7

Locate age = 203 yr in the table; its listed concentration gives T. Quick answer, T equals 84.21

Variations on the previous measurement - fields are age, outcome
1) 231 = 83.98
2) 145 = 69.86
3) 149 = 72.51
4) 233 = 85.05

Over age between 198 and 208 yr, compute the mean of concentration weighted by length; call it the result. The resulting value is 82.5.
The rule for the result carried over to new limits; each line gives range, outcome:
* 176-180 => 84.1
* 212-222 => 88.7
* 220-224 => 89.1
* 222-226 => 89.9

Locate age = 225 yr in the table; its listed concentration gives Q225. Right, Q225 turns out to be 90.56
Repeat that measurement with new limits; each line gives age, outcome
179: 84.07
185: 90.65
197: 78.94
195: 76.98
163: 74.59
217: 86.5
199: 78.32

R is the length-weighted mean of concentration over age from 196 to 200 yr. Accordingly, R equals 78.6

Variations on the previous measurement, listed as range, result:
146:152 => 71.2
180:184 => 86.7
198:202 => 79.5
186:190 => 83.1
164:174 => 76.8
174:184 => 84.9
